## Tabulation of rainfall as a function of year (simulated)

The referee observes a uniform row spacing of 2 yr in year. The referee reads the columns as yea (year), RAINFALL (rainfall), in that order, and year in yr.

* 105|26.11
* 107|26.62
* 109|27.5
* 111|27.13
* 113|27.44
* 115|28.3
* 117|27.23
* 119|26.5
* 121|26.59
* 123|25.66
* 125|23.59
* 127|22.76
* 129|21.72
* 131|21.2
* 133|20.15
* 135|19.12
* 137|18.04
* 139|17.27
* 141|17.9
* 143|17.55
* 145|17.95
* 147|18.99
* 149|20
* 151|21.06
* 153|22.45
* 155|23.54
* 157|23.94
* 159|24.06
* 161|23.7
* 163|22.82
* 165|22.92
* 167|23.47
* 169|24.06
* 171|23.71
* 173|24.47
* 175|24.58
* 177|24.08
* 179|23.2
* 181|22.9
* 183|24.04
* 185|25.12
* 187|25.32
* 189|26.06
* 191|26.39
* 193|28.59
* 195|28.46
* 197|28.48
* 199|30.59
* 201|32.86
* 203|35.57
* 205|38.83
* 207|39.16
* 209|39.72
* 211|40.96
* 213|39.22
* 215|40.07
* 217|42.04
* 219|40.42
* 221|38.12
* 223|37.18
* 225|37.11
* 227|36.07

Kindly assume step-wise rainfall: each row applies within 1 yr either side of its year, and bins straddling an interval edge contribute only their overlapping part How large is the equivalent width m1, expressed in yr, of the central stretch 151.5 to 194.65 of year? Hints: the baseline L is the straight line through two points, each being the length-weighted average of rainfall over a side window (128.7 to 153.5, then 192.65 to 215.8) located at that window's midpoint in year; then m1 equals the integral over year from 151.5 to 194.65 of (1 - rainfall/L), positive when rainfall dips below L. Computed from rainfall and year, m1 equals 4.7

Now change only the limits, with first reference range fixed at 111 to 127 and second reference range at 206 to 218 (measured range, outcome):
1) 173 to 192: 5.9 yr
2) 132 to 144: 4.4 yr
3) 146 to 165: 5.7 yr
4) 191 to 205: 2.6 yr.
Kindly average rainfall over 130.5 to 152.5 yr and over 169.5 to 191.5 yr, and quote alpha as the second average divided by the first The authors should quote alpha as 1.29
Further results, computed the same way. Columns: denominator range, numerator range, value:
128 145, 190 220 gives 1.86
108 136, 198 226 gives 1.54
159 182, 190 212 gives 1.42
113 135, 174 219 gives 1.29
